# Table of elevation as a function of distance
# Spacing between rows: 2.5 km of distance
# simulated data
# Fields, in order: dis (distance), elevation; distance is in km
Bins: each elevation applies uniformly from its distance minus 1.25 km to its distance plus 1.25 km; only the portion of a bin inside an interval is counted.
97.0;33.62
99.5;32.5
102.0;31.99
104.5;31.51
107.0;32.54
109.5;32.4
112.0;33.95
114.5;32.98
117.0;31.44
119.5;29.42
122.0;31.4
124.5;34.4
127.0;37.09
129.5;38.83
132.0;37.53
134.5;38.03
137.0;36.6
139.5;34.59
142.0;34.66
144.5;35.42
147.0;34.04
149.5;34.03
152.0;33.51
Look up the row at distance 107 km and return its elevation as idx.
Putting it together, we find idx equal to 32.54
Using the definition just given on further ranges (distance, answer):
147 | 34.04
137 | 36.6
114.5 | 32.98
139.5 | 34.59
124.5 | 34.4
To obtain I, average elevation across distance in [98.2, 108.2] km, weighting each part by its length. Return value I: 32.1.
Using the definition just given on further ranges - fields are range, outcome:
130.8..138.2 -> 37.4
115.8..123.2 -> 30.7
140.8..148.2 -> 34.7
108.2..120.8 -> 32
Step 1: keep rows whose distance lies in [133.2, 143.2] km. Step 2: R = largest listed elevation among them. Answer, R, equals 38.03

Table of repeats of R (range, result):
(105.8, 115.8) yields 33.95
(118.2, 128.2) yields 37.09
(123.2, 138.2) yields 38.83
